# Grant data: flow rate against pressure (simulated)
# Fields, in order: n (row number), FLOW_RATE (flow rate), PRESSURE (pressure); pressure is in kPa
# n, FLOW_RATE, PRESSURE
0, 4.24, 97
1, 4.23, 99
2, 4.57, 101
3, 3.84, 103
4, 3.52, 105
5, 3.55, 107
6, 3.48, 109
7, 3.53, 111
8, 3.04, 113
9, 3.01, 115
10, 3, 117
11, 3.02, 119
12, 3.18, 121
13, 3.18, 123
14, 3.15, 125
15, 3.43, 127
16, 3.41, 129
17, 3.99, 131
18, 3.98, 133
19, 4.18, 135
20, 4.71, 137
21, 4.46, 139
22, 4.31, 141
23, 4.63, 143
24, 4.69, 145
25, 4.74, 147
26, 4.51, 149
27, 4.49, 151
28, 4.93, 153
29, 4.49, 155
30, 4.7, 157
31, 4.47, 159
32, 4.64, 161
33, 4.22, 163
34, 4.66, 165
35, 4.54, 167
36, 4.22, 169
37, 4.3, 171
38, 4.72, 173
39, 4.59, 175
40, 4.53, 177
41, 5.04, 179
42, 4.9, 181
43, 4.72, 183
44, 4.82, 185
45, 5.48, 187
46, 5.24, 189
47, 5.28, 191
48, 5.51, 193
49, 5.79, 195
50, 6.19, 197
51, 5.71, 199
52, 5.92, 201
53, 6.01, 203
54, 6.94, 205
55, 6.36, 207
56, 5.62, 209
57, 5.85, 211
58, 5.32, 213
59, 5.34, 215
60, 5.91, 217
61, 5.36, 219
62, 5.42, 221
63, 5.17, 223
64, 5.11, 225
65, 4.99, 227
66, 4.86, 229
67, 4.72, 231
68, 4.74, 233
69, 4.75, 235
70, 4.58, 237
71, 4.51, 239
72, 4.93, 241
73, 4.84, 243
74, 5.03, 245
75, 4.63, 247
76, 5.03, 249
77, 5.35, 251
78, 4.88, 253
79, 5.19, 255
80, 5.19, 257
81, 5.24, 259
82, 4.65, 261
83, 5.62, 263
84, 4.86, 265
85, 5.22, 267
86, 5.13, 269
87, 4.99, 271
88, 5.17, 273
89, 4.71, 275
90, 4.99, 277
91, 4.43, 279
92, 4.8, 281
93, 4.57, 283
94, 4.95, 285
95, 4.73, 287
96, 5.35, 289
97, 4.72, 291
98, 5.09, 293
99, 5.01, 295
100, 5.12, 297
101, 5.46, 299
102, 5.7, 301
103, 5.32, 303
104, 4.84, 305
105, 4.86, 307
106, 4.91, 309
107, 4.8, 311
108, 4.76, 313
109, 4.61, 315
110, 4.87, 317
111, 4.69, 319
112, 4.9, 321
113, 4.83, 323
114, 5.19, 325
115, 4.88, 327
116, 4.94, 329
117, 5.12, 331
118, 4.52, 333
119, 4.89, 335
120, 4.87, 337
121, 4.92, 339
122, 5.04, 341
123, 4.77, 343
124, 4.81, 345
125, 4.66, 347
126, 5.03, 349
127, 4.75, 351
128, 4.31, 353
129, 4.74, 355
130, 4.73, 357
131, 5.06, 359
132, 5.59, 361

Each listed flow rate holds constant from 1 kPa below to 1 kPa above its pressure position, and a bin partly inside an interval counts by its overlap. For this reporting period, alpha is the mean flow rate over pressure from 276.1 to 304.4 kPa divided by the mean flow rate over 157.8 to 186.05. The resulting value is 1.1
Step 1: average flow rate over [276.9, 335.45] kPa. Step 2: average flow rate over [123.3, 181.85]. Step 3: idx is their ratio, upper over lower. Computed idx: 1.12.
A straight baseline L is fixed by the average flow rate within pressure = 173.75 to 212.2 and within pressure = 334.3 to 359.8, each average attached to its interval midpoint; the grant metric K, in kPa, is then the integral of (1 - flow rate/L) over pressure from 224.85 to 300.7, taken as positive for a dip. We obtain 3.3 kPa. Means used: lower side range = 5.49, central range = 4.96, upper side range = 4.81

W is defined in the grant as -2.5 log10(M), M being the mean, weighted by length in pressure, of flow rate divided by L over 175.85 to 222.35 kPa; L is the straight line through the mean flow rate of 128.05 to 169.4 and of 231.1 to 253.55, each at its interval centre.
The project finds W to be -0.19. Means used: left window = 4.43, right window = 4.84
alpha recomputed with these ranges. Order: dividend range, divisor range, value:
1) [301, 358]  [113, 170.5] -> 1.19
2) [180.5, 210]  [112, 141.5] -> 1.57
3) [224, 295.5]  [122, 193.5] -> 1.10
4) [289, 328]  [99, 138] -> 1.39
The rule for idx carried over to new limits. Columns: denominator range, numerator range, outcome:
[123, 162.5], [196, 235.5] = 1.29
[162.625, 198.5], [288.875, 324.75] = 1.01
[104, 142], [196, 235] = 1.54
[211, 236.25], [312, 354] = 0.93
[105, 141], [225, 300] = 1.39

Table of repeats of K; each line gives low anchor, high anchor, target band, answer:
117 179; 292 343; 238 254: -0.85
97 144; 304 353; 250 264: -2.21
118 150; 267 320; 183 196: -2.98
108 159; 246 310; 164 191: -3.15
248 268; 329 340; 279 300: 0.27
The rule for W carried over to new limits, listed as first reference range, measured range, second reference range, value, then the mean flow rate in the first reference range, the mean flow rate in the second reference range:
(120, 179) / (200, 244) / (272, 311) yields -0.15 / 4.29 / 4.98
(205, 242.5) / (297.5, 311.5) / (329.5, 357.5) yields -0.04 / 5.24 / 4.8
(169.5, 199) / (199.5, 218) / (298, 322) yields -0.17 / 5.09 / 4.98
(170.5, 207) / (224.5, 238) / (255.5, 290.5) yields 0.08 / 5.36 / 4.98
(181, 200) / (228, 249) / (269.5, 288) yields 0.07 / 5.39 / 4.82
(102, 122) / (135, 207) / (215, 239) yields -0.18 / 3.32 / 5.04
